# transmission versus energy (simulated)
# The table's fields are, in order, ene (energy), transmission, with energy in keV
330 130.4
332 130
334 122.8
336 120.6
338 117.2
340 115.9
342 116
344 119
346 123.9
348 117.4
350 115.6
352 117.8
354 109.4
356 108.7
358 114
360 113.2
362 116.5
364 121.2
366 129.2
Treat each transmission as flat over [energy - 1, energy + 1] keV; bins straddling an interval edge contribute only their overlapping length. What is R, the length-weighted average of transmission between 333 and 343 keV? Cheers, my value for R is 118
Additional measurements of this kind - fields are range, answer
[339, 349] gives 118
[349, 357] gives 113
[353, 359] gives 111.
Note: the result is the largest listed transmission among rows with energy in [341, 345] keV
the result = 119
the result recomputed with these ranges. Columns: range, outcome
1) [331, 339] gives 130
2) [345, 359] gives 123.9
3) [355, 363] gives 116.5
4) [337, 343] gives 117.2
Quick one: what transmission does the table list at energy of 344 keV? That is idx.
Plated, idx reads 119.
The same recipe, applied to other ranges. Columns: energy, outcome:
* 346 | 123.9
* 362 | 116.5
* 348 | 117.4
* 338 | 117.2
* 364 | 121.2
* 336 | 120.6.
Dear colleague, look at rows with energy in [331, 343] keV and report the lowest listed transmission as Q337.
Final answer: 115.9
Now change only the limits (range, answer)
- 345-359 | 108.7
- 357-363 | 113.2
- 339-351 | 115.6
